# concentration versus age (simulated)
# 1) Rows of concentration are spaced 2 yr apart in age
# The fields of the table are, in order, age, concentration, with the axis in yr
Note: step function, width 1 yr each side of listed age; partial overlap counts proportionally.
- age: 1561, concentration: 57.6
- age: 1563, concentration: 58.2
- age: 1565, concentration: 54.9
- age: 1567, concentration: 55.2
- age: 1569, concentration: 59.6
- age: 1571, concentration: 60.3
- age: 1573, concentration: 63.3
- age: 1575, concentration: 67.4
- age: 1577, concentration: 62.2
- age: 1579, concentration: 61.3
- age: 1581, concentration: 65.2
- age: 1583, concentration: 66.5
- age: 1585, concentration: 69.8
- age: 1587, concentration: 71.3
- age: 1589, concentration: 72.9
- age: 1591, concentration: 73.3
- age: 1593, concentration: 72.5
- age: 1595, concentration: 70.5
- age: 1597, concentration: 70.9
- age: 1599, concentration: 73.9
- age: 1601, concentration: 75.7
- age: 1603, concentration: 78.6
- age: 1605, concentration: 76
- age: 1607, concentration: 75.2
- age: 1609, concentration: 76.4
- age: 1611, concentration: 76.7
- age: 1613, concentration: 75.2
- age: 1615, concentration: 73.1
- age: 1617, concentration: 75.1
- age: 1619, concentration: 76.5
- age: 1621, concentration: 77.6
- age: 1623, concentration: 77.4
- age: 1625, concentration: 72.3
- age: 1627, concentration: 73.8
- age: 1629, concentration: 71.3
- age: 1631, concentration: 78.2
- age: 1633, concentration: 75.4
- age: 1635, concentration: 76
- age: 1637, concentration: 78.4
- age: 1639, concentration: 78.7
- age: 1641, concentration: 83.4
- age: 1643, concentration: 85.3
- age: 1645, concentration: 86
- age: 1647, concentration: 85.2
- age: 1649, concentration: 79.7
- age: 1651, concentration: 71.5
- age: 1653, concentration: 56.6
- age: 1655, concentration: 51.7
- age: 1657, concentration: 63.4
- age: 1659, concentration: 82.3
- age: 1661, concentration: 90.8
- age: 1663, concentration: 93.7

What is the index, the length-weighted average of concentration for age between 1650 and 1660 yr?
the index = 65.1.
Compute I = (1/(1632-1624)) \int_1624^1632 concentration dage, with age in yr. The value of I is 73.9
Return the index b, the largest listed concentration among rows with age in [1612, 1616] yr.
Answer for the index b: 75.2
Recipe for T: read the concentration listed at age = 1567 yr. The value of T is 55.2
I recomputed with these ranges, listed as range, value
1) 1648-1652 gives 75.6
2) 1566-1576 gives 61.2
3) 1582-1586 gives 68.2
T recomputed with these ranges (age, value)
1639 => 78.7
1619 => 76.5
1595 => 70.5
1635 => 76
